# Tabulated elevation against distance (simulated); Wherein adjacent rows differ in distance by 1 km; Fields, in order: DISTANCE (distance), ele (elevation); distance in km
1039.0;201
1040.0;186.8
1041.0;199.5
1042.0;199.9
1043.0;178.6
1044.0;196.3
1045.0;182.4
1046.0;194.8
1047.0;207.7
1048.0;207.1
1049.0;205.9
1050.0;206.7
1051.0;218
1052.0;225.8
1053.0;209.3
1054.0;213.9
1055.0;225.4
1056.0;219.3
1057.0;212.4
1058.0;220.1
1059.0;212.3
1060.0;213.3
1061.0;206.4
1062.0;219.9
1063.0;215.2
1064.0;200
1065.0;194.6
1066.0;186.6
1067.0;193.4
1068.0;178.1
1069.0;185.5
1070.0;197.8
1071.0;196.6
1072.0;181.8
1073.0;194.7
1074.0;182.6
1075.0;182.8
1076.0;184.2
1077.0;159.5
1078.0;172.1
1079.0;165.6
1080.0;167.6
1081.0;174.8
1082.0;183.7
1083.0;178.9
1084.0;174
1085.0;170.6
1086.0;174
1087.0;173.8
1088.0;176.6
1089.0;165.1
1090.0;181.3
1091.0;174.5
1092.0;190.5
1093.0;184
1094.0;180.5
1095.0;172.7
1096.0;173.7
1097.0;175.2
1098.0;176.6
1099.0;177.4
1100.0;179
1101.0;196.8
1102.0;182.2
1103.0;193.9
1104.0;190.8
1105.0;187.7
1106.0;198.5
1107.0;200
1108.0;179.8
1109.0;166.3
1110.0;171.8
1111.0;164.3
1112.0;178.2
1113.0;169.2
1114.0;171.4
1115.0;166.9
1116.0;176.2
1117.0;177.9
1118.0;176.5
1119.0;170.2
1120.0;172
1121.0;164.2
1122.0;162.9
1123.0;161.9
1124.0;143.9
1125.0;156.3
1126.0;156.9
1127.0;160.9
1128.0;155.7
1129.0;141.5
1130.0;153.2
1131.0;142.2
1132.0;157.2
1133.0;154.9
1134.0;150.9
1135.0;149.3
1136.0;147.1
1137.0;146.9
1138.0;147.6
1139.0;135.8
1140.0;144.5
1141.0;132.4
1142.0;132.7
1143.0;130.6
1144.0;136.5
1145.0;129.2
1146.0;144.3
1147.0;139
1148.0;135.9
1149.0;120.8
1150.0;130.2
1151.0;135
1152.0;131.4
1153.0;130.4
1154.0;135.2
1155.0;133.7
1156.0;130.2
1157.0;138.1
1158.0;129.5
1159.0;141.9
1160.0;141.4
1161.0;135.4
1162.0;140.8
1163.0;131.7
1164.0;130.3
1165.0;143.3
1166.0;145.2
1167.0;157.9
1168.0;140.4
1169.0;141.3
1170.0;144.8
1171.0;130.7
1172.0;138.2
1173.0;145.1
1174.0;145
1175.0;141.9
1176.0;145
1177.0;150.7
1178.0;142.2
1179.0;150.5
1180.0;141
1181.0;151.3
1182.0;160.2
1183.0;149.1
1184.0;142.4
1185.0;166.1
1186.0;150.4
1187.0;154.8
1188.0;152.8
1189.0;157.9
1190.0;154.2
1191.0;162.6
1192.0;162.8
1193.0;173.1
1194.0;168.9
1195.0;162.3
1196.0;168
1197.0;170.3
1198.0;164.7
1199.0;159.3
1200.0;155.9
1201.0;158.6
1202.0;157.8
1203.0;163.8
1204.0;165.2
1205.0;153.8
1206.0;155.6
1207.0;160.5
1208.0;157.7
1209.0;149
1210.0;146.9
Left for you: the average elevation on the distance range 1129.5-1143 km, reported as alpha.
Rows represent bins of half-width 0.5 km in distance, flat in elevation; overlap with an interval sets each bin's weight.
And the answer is 145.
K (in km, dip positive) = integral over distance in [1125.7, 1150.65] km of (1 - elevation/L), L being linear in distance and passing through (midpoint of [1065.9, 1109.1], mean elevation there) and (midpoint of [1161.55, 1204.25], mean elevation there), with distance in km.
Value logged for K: 3.4 km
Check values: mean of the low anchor 181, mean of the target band 143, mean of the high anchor 152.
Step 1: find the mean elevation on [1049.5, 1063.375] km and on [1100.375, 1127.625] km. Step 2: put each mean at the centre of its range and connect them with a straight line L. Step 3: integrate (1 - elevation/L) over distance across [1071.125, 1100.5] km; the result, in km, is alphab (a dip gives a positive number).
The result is 2.6 km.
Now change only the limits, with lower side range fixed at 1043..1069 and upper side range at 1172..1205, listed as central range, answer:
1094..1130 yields 2.34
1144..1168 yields 4.53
